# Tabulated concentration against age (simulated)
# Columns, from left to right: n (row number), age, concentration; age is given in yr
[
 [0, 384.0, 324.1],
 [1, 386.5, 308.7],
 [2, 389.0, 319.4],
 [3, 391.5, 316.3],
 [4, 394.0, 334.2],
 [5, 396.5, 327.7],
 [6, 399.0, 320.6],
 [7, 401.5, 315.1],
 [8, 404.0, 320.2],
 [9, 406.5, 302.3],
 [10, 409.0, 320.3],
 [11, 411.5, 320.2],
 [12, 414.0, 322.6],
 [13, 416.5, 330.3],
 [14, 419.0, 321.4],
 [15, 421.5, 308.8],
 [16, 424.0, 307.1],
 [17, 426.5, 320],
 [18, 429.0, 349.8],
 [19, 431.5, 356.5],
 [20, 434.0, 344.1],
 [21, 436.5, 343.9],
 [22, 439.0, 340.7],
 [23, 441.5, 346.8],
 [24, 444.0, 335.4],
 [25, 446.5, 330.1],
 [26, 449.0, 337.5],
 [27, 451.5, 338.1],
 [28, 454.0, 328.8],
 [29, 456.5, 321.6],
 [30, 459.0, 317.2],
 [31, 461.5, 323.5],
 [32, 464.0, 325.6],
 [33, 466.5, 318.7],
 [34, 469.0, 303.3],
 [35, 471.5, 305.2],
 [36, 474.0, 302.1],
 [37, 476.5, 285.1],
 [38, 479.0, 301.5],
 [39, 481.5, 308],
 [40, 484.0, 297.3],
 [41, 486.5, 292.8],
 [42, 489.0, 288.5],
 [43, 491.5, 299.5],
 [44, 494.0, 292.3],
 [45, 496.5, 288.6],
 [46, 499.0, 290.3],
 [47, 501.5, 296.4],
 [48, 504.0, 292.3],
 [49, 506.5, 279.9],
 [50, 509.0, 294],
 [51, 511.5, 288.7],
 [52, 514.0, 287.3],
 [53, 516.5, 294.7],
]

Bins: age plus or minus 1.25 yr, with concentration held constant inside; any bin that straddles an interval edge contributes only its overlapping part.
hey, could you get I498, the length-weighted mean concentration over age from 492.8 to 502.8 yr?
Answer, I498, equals 292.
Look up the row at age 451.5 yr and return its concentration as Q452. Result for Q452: 338.1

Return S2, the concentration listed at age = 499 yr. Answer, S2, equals 290.3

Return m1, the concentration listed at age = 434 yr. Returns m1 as 344.1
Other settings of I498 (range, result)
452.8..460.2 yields 323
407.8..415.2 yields 321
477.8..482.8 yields 305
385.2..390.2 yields 314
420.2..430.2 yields 321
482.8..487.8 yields 295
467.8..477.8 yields 299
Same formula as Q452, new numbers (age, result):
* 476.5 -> 285.1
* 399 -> 320.6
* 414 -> 322.6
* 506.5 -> 279.9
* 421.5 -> 308.8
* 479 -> 301.5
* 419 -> 321.4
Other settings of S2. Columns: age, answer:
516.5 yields 294.7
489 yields 288.5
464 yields 325.6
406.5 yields 302.3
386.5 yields 308.7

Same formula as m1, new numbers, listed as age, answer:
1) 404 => 320.2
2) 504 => 292.3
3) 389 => 319.4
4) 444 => 335.4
